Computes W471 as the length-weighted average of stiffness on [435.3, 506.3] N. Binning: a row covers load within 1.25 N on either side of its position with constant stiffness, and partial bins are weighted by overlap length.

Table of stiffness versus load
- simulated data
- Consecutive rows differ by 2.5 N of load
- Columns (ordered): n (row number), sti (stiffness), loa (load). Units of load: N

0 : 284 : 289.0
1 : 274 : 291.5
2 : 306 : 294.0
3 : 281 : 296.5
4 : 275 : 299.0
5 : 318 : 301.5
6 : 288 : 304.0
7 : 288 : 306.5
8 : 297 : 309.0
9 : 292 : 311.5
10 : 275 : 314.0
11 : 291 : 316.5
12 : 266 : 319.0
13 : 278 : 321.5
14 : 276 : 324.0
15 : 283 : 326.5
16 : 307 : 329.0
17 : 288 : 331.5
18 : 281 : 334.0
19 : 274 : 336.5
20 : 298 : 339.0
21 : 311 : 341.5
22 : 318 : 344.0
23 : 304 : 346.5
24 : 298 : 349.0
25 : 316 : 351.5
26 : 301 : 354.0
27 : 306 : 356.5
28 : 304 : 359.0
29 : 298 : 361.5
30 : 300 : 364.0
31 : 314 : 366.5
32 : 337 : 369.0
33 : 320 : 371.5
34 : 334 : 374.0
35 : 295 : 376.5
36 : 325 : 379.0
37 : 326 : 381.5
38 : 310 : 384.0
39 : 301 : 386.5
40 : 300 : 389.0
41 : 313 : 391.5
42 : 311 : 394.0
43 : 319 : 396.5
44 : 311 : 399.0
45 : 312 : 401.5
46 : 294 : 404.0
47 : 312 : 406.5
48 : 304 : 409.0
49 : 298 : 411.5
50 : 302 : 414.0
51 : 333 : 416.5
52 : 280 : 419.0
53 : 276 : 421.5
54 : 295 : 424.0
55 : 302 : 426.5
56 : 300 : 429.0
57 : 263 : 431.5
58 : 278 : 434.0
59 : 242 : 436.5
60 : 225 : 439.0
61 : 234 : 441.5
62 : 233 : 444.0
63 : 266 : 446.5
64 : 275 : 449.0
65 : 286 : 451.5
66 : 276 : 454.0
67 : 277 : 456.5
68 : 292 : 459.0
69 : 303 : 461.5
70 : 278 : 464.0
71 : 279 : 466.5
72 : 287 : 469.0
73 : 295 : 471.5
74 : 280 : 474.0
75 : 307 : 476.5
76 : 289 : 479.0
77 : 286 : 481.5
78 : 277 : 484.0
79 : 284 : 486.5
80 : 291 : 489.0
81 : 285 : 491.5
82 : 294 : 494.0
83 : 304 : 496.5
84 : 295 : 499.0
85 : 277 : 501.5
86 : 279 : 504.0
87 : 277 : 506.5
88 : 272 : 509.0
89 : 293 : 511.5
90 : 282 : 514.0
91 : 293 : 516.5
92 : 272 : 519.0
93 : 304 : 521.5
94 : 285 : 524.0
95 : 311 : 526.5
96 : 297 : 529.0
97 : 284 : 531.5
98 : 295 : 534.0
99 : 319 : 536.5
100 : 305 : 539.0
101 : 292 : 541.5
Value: 278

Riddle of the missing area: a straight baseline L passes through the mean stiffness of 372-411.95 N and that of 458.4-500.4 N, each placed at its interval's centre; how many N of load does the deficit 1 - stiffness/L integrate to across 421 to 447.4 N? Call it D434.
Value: 3.2 N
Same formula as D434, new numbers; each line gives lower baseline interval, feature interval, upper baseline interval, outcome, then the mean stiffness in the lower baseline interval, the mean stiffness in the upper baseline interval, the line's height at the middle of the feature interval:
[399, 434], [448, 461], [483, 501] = 0.5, 298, 290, 294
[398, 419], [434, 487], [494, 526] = 3.9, 307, 287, 297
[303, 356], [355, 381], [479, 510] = -2.1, 292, 285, 291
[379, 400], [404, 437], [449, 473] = 0.9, 312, 285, 301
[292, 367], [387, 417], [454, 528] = -1.8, 294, 288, 291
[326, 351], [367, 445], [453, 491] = -1.2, 297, 287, 292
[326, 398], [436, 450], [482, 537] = 2.4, 307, 289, 297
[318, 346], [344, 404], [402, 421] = -2.9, 290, 303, 296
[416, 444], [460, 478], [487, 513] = -0.6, 272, 287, 280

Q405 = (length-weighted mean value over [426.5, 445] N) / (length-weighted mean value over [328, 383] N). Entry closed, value 0.84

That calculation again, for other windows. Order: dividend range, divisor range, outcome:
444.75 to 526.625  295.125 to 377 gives 0.96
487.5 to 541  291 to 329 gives 1.02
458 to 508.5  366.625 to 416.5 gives 0.92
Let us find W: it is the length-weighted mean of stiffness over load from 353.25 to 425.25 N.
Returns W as 308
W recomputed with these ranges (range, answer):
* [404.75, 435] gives 295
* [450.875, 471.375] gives 285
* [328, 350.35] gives 298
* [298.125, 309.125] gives 293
